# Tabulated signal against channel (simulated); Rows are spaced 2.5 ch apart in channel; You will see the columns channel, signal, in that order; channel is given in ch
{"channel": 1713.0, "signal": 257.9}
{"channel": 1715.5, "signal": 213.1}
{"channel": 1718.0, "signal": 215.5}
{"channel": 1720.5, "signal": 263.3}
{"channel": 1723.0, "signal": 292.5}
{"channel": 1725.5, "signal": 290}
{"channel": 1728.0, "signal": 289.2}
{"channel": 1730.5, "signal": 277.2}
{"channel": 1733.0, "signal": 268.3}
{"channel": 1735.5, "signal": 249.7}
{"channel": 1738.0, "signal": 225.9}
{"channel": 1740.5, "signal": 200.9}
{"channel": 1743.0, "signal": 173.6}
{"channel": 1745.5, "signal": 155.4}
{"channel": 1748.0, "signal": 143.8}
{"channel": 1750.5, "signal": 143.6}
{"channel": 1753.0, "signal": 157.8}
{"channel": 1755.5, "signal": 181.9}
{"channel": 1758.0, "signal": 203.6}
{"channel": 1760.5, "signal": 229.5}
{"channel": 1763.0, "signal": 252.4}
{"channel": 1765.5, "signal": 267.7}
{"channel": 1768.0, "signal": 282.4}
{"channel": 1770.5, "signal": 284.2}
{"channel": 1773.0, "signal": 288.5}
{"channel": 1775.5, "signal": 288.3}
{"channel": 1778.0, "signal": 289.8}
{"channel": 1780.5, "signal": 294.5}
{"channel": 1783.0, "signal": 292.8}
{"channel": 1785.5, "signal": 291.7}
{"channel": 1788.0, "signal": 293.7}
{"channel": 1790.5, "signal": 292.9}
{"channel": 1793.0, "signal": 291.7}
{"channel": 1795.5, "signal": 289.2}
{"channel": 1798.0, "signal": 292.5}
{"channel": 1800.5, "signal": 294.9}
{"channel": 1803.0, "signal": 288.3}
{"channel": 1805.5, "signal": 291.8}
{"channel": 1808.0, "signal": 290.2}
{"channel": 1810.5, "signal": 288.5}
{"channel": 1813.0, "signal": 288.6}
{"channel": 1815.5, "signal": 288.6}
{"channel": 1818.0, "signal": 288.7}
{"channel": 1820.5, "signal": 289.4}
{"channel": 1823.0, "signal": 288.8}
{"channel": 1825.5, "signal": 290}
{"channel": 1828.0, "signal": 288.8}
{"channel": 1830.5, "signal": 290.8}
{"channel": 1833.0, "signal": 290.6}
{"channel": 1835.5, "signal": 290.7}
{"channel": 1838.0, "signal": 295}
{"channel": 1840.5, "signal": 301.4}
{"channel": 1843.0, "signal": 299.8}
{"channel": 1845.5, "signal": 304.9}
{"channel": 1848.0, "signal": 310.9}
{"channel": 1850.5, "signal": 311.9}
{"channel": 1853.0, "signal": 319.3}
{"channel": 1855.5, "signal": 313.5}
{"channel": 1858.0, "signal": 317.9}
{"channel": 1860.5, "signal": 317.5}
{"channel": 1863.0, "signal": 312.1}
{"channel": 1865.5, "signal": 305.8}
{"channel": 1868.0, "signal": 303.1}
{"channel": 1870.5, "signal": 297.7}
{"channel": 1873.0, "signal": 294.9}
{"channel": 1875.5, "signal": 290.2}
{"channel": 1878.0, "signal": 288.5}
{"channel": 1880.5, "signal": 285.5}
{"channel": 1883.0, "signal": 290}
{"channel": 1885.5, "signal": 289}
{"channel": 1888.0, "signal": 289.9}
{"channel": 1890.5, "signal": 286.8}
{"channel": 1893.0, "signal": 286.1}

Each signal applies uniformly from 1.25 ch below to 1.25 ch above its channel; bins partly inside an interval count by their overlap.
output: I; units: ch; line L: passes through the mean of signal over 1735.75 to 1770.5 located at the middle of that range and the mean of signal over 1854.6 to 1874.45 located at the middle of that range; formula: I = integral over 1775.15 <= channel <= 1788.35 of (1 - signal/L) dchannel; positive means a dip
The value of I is -3.4 ch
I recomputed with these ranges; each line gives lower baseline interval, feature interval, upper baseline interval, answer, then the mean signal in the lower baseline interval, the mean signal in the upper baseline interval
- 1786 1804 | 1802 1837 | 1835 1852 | 0.92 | 292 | 303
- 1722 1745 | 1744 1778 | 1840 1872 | 5.10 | 248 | 309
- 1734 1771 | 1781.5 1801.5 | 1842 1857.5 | -3.43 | 209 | 311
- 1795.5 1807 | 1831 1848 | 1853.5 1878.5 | 0.10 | 292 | 305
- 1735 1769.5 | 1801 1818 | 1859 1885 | -2.74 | 204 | 298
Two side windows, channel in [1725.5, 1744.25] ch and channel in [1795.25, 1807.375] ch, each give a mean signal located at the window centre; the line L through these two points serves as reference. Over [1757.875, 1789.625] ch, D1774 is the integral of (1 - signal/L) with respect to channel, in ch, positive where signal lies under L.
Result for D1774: -0.5 ch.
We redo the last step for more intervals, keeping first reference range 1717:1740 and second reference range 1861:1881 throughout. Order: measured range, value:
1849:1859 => -0.7 ch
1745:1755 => 4.3 ch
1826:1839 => -0.1 ch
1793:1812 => -0.7 ch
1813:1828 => -0.2 ch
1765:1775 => -0.4 ch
